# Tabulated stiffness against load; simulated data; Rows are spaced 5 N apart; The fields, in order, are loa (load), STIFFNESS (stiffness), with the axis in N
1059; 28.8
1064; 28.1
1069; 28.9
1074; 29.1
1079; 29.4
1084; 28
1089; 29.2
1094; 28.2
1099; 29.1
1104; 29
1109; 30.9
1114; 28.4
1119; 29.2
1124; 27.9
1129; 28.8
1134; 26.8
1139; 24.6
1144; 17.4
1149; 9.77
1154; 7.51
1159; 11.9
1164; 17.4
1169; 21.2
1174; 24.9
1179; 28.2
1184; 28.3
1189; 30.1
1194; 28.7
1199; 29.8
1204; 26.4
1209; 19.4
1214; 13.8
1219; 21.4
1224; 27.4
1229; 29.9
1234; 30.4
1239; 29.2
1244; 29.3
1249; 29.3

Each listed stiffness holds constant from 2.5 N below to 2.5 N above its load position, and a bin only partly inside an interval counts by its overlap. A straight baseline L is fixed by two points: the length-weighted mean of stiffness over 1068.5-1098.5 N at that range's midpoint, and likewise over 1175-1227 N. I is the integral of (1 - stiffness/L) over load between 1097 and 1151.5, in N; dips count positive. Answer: 4.15 N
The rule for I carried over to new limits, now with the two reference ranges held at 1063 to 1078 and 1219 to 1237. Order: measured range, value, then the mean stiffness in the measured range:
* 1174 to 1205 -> -0.1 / 28.4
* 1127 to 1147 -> 3.2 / 23.9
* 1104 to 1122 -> -0.5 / 29.4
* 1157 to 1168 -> 4.9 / 15.7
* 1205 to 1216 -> 4.0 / 18.1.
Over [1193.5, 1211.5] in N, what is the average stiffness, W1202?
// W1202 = 25.8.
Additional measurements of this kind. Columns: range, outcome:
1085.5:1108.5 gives 29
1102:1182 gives 22.7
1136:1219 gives 21.3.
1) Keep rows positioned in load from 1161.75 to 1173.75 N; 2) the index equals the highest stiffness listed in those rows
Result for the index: 21.2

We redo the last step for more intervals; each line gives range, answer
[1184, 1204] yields 30.1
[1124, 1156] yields 28.8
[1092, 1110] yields 30.9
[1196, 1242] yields 30.4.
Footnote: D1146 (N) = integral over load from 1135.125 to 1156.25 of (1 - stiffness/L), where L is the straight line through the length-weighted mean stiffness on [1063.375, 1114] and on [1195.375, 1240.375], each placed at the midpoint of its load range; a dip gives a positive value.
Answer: 9.0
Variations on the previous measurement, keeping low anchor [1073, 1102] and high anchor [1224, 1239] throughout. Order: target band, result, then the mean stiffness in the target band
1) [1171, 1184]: 1.1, 26.7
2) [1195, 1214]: 3.5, 24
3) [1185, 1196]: 0.0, 29.3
